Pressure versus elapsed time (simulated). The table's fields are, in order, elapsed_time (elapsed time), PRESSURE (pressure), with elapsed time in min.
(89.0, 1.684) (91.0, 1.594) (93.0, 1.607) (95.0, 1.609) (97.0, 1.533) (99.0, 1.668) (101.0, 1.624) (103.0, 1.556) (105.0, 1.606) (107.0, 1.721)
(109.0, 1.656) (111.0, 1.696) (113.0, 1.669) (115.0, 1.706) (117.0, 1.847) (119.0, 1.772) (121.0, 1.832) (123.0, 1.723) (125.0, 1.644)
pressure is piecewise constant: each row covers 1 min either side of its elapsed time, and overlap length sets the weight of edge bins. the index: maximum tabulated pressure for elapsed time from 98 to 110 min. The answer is 1.721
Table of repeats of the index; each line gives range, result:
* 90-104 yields 1.668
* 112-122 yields 1.847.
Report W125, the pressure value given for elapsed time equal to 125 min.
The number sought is 1.644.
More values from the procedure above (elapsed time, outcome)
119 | 1.772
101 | 1.624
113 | 1.669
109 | 1.656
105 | 1.606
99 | 1.668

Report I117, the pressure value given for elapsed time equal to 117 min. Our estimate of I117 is 1.847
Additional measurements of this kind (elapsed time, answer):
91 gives 1.594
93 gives 1.607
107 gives 1.721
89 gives 1.684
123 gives 1.723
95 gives 1.609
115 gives 1.706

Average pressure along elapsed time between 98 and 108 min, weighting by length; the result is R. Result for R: 1.64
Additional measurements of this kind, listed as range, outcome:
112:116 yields 1.69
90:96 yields 1.6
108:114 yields 1.67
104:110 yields 1.66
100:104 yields 1.59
